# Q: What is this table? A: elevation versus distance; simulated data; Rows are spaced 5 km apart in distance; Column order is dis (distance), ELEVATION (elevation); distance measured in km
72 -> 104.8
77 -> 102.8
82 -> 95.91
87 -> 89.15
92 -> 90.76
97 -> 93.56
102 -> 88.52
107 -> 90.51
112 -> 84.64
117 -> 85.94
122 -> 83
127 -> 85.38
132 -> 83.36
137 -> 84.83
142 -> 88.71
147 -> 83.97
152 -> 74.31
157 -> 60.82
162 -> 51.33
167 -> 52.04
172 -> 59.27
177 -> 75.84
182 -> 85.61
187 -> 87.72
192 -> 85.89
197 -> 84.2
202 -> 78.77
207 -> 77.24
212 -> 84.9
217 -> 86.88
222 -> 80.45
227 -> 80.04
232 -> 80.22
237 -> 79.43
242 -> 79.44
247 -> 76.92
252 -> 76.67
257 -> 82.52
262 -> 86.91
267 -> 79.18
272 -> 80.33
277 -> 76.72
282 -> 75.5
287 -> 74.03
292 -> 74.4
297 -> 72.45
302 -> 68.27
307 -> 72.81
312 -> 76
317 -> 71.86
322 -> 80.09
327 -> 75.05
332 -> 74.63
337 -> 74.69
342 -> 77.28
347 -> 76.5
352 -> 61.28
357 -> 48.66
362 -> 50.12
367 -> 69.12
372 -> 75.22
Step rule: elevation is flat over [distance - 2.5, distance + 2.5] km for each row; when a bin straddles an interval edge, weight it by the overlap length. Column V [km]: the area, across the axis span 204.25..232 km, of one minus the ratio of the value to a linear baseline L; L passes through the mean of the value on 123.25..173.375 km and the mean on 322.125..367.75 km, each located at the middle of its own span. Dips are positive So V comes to -4.1 km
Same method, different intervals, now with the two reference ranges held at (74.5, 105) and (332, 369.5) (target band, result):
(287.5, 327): -1.8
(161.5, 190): 4.8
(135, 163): 3.9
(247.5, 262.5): -0.9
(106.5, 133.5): 1.5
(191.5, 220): -0.5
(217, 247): -0.7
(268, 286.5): -0.9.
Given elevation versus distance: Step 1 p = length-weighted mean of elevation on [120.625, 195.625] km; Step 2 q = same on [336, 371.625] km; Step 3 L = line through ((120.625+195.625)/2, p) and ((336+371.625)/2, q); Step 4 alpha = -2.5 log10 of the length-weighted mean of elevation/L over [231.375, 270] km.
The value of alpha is -0.13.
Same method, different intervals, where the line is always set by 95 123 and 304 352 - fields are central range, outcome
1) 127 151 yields 0.02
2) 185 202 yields -0.03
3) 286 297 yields 0.04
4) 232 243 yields 0.01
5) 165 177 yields 0.37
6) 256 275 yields -0.05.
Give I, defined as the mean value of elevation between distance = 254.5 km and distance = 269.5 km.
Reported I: 82.9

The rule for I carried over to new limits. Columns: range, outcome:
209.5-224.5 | 84.1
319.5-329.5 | 77.6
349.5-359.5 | 55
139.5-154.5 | 82.3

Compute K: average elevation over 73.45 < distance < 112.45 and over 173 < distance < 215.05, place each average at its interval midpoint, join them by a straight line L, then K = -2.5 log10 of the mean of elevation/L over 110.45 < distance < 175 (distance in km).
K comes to 0.167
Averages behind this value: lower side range 92.7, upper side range 81.7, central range 75.1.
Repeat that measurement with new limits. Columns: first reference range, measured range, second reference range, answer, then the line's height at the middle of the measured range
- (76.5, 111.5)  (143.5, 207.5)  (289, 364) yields 0.15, 84.4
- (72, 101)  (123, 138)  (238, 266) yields 0.08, 91.1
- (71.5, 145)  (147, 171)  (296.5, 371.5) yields 0.34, 85.3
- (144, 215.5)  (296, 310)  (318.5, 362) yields 0.00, 71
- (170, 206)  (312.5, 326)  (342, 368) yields -0.15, 66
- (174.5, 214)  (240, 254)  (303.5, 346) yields 0.03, 79.5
